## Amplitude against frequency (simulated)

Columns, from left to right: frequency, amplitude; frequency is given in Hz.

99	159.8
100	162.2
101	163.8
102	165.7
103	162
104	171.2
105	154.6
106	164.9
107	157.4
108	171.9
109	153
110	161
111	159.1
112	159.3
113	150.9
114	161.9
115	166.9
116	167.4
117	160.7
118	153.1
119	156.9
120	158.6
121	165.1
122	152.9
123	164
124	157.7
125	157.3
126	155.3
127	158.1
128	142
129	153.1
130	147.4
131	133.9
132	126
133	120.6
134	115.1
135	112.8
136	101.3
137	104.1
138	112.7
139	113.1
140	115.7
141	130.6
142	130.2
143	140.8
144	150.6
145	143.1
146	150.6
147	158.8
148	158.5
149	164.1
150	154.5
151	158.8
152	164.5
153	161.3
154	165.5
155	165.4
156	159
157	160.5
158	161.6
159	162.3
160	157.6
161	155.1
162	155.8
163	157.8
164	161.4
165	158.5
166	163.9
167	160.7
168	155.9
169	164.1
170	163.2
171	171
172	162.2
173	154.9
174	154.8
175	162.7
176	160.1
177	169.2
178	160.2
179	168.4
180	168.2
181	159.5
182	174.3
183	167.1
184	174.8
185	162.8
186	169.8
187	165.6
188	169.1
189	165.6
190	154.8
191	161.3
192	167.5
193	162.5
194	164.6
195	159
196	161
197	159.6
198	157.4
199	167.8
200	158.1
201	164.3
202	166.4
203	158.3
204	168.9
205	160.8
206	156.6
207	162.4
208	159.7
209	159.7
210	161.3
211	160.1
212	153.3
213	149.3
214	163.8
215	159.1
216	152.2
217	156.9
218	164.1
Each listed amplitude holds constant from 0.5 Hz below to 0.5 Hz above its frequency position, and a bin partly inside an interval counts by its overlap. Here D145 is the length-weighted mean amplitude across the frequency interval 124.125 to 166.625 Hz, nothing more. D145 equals 146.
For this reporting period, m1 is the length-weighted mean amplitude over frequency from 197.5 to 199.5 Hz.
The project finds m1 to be 163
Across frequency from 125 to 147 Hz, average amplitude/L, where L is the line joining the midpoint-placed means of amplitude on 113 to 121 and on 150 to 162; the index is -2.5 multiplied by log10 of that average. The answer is 0.21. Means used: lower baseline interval 160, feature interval 133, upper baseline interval 161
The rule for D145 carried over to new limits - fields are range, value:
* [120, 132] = 152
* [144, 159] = 159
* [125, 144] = 130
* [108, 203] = 155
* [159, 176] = 160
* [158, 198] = 163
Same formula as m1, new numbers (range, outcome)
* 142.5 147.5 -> 149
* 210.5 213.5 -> 154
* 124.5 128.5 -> 153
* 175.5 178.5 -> 163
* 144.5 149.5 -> 155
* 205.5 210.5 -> 160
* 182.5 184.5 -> 171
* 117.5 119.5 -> 155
